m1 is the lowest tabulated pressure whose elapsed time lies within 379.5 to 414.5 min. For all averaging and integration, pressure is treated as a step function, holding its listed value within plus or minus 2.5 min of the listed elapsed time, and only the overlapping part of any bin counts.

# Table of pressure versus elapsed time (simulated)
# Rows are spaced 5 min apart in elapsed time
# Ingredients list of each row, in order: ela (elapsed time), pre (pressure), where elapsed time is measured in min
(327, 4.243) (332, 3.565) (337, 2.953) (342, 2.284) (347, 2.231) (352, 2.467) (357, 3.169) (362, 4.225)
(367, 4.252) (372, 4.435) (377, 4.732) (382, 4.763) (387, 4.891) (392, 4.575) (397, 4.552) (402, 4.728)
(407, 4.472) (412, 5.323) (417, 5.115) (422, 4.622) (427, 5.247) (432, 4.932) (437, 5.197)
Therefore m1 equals 4.472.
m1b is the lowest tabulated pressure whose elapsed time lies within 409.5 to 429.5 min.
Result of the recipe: 4.622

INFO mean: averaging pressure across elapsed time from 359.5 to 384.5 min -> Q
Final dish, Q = 4.48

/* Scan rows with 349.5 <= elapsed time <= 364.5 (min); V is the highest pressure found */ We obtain 4.225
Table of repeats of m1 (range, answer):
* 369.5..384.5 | 4.435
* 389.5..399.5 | 4.552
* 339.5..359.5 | 2.231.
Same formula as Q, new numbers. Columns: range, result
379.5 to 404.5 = 4.7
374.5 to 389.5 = 4.8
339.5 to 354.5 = 2.33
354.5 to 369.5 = 3.88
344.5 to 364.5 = 3.02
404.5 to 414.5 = 4.9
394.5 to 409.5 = 4.58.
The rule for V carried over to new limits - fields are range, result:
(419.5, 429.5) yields 5.247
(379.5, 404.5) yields 4.891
